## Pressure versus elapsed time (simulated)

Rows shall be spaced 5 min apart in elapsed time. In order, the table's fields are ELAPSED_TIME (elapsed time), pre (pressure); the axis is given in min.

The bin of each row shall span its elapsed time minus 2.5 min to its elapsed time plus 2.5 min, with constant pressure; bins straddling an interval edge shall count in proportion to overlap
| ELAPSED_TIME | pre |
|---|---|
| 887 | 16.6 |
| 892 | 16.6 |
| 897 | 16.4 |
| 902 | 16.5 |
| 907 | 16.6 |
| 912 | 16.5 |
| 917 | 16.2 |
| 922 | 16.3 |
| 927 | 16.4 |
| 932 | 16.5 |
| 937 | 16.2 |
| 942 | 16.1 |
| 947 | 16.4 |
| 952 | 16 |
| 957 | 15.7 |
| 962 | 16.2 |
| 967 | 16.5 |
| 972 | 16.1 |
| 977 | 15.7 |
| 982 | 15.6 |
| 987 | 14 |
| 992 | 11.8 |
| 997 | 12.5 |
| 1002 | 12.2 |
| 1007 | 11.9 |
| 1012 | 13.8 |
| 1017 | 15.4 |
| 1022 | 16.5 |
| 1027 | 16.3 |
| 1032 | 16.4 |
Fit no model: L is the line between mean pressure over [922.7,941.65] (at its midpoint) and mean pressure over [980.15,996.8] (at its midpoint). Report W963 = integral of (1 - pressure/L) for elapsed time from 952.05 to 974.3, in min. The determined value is -1.98 min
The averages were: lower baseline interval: 16.3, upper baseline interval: 13.6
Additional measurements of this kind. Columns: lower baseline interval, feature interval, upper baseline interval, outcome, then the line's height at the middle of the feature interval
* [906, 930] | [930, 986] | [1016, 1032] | 1.0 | 16.3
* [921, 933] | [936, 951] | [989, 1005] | -0.8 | 15.4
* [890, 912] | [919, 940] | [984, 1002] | -1.3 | 15.4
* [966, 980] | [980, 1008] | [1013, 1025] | 5.1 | 15.9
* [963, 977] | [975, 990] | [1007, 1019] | 0.6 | 15.5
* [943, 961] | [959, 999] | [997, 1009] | -2.3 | 14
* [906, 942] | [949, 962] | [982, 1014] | -0.9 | 14.9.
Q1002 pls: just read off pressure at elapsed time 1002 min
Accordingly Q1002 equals 12.2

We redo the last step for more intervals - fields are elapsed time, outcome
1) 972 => 16.1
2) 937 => 16.2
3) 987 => 14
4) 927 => 16.4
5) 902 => 16.5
